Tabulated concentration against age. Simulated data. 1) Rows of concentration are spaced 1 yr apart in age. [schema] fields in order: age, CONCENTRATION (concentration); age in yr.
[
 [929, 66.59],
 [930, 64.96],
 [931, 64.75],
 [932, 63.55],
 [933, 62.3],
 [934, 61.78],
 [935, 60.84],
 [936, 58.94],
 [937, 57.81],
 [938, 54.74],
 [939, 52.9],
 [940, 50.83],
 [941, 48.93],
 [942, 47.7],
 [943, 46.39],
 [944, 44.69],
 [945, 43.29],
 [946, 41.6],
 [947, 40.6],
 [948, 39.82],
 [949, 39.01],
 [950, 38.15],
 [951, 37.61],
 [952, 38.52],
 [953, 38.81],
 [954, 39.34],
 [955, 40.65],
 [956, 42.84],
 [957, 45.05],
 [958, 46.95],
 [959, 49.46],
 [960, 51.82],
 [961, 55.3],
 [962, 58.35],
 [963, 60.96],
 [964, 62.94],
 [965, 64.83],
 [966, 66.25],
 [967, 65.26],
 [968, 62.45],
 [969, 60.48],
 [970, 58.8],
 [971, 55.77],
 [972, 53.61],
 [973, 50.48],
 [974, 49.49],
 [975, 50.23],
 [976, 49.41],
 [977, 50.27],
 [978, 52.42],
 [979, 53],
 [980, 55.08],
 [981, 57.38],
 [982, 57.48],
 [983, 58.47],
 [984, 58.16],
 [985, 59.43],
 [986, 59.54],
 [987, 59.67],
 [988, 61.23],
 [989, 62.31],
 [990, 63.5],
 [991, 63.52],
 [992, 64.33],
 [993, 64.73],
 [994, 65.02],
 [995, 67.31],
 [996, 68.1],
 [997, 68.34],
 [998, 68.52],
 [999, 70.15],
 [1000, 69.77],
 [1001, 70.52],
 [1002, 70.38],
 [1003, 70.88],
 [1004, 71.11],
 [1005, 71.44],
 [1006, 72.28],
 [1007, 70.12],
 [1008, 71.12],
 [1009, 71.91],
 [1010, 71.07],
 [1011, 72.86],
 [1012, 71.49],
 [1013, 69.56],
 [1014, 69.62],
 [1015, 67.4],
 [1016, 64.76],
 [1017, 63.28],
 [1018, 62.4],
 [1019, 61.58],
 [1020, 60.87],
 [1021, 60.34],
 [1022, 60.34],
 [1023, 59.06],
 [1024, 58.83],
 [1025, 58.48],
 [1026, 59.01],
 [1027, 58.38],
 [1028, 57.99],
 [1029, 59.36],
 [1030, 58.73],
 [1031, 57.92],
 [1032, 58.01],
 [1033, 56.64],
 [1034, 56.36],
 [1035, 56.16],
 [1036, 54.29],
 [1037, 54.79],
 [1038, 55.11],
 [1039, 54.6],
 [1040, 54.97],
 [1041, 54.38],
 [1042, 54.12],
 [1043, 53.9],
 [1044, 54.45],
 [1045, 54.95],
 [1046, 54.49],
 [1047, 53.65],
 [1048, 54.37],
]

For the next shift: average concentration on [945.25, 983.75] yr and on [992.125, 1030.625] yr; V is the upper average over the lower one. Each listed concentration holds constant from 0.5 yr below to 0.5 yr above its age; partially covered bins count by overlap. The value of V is 1.29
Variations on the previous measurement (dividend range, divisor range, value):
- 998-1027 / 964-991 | 1.16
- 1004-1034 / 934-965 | 1.32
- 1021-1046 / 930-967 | 1.11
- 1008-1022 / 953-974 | 1.23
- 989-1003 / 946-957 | 1.69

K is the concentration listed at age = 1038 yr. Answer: 55.11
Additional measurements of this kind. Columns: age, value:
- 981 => 57.38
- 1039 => 54.6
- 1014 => 69.62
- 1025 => 58.48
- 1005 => 71.44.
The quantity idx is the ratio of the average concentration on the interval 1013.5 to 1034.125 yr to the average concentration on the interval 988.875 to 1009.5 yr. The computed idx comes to 0.88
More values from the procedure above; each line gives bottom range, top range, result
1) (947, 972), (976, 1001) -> 1.21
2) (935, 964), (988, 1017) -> 1.45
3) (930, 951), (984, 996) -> 1.23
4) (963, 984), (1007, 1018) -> 1.21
